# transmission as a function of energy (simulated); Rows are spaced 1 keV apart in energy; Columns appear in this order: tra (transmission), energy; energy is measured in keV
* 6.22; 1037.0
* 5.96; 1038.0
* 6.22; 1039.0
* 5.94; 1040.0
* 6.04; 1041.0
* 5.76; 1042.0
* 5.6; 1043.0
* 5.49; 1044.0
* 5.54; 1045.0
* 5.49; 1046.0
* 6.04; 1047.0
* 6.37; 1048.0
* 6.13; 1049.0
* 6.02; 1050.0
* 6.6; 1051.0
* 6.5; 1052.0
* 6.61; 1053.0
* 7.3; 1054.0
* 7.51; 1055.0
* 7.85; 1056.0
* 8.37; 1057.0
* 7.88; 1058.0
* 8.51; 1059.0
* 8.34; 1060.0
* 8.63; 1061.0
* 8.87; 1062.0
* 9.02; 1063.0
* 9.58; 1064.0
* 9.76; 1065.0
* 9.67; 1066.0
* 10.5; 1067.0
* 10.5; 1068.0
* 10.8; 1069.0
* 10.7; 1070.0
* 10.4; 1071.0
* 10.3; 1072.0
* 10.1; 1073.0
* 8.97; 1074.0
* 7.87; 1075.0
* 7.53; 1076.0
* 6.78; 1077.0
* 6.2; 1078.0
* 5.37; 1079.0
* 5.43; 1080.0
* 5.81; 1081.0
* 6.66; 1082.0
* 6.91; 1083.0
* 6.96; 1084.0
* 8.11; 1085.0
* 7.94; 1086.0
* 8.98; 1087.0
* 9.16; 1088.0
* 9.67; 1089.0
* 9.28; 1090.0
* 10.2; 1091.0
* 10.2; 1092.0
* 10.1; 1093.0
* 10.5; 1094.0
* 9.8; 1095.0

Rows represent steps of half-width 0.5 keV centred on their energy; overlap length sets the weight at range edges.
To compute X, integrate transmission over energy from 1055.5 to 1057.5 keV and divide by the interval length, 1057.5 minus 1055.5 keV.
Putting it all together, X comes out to 8.11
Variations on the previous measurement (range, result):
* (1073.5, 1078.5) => 7.47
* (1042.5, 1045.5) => 5.54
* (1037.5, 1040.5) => 6.04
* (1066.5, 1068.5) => 10.5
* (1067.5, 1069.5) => 10.7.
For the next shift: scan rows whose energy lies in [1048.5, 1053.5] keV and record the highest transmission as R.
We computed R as 6.61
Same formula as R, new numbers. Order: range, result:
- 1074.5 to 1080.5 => 7.87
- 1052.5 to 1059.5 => 8.51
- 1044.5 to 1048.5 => 6.37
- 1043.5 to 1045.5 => 5.54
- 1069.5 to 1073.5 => 10.7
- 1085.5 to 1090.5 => 9.67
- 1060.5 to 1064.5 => 9.58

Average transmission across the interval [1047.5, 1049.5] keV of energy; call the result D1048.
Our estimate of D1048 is 6.25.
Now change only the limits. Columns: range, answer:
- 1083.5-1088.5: 8.23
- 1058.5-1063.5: 8.67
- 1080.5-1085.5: 6.89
